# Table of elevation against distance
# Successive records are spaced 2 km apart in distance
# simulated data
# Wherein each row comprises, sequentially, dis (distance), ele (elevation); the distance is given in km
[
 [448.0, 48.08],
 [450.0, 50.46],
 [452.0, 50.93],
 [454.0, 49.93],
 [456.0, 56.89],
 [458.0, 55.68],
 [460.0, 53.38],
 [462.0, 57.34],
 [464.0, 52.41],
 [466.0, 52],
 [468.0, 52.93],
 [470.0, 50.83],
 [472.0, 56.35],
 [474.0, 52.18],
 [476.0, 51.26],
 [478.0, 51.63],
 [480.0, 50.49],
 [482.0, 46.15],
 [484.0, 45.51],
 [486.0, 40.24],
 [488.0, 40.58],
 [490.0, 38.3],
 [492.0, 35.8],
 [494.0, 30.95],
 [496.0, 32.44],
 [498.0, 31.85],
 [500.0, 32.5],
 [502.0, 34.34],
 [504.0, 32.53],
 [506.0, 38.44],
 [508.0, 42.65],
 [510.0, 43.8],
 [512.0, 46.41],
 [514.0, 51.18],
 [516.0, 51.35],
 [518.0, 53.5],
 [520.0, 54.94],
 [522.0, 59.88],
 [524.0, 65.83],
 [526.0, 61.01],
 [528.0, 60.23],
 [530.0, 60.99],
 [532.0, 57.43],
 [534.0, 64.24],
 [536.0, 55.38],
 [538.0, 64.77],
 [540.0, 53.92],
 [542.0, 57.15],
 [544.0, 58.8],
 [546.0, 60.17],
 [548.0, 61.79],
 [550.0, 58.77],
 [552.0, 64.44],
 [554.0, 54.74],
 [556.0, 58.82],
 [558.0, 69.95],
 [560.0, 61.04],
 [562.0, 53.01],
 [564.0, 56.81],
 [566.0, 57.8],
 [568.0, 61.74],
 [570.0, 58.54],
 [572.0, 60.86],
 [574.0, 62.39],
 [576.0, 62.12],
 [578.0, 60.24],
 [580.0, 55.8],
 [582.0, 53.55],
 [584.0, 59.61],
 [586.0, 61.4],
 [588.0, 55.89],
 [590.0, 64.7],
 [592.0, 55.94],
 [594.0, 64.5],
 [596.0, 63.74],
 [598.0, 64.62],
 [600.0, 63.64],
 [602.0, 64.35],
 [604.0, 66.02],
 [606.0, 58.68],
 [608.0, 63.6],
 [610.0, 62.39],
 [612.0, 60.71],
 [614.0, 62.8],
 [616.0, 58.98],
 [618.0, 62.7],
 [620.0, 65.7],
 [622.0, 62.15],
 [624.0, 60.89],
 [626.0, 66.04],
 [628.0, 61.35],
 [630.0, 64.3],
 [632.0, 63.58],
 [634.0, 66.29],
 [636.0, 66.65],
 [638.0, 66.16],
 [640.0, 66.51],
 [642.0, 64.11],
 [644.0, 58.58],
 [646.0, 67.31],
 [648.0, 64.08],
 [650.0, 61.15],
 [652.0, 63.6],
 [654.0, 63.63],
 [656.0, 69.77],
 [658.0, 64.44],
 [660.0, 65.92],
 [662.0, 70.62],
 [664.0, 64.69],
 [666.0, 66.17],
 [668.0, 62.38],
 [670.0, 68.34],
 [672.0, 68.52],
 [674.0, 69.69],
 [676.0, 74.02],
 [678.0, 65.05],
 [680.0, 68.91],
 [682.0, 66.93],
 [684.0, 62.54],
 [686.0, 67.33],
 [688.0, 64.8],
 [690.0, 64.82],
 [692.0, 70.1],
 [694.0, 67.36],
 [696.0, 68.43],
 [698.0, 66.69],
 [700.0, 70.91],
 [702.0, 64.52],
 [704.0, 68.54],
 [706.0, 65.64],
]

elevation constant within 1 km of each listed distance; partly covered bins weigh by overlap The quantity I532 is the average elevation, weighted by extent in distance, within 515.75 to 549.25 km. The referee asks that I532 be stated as 59.1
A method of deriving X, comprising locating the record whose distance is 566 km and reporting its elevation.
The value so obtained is 57.8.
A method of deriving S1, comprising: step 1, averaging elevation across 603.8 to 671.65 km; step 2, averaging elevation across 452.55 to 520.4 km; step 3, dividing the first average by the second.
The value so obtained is 1.39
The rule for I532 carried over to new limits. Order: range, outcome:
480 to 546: 48.4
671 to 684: 68.4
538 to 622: 60.6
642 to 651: 62.9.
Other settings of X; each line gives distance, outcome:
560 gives 61.04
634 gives 66.29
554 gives 54.74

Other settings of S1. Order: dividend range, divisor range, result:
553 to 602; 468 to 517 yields 1.40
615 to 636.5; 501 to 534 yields 1.24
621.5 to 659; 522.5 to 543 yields 1.07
